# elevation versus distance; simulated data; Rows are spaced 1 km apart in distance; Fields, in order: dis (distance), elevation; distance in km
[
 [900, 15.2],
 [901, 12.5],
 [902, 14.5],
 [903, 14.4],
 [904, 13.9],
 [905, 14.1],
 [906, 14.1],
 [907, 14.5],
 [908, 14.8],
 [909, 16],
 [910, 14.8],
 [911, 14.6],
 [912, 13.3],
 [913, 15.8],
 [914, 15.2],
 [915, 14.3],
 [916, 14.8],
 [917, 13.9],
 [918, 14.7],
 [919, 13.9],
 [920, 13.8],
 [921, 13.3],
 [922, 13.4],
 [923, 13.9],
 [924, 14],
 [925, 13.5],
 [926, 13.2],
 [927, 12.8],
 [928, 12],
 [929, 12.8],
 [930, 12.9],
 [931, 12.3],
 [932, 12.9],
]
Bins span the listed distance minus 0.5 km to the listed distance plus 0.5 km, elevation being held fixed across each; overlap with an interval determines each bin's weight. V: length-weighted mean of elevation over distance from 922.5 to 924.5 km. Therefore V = 13.9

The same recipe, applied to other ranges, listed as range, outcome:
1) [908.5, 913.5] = 14.9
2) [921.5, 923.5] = 13.7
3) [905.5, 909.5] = 14.9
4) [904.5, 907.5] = 14.2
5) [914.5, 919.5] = 14.3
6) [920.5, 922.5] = 13.4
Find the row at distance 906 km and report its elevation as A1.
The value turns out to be 14.1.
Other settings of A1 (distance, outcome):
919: 13.9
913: 15.8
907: 14.5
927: 12.8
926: 13.2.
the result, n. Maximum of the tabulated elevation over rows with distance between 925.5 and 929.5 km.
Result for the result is 13.2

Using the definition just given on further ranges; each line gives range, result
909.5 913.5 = 15.8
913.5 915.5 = 15.2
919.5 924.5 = 14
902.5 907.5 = 14.5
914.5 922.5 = 14.8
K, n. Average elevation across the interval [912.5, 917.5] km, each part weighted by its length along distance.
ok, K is 14.8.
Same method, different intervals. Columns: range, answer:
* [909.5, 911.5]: 14.7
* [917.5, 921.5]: 13.9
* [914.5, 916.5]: 14.6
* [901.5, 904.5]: 14.3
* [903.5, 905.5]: 14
